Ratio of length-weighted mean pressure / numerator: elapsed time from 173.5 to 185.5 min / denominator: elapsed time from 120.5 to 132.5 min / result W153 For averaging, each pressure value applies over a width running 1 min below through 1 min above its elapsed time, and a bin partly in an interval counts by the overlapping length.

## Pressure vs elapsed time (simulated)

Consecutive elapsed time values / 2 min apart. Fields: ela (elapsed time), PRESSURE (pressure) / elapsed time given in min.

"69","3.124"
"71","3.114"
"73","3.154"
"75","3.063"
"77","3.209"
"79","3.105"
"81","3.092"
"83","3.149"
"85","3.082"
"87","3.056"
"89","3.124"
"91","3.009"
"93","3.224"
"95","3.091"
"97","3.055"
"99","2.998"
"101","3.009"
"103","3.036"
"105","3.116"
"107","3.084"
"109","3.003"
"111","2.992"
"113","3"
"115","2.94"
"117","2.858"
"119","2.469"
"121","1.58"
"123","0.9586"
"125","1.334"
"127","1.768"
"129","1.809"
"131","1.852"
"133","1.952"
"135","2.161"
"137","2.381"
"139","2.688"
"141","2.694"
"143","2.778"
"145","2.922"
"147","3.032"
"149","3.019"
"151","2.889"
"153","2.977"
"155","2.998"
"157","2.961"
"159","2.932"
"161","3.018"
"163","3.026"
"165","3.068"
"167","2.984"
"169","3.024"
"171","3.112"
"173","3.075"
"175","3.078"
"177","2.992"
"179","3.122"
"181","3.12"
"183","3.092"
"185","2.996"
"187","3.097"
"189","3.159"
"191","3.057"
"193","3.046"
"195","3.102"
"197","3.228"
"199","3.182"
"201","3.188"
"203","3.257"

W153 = 1.96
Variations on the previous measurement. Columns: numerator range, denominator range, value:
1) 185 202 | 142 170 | 1.05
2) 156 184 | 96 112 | 1.00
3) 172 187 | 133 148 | 1.17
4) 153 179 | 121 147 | 1.42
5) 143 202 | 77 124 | 1.06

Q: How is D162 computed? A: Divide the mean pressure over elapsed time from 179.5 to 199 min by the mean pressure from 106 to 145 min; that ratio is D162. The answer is 1.32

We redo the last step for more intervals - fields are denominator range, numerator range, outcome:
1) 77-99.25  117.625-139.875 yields 0.62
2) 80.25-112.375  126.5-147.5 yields 0.77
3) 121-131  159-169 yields 1.99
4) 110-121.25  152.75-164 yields 1.10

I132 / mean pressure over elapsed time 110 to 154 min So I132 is 2.41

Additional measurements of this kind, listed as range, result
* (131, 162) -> 2.73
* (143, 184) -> 3.02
